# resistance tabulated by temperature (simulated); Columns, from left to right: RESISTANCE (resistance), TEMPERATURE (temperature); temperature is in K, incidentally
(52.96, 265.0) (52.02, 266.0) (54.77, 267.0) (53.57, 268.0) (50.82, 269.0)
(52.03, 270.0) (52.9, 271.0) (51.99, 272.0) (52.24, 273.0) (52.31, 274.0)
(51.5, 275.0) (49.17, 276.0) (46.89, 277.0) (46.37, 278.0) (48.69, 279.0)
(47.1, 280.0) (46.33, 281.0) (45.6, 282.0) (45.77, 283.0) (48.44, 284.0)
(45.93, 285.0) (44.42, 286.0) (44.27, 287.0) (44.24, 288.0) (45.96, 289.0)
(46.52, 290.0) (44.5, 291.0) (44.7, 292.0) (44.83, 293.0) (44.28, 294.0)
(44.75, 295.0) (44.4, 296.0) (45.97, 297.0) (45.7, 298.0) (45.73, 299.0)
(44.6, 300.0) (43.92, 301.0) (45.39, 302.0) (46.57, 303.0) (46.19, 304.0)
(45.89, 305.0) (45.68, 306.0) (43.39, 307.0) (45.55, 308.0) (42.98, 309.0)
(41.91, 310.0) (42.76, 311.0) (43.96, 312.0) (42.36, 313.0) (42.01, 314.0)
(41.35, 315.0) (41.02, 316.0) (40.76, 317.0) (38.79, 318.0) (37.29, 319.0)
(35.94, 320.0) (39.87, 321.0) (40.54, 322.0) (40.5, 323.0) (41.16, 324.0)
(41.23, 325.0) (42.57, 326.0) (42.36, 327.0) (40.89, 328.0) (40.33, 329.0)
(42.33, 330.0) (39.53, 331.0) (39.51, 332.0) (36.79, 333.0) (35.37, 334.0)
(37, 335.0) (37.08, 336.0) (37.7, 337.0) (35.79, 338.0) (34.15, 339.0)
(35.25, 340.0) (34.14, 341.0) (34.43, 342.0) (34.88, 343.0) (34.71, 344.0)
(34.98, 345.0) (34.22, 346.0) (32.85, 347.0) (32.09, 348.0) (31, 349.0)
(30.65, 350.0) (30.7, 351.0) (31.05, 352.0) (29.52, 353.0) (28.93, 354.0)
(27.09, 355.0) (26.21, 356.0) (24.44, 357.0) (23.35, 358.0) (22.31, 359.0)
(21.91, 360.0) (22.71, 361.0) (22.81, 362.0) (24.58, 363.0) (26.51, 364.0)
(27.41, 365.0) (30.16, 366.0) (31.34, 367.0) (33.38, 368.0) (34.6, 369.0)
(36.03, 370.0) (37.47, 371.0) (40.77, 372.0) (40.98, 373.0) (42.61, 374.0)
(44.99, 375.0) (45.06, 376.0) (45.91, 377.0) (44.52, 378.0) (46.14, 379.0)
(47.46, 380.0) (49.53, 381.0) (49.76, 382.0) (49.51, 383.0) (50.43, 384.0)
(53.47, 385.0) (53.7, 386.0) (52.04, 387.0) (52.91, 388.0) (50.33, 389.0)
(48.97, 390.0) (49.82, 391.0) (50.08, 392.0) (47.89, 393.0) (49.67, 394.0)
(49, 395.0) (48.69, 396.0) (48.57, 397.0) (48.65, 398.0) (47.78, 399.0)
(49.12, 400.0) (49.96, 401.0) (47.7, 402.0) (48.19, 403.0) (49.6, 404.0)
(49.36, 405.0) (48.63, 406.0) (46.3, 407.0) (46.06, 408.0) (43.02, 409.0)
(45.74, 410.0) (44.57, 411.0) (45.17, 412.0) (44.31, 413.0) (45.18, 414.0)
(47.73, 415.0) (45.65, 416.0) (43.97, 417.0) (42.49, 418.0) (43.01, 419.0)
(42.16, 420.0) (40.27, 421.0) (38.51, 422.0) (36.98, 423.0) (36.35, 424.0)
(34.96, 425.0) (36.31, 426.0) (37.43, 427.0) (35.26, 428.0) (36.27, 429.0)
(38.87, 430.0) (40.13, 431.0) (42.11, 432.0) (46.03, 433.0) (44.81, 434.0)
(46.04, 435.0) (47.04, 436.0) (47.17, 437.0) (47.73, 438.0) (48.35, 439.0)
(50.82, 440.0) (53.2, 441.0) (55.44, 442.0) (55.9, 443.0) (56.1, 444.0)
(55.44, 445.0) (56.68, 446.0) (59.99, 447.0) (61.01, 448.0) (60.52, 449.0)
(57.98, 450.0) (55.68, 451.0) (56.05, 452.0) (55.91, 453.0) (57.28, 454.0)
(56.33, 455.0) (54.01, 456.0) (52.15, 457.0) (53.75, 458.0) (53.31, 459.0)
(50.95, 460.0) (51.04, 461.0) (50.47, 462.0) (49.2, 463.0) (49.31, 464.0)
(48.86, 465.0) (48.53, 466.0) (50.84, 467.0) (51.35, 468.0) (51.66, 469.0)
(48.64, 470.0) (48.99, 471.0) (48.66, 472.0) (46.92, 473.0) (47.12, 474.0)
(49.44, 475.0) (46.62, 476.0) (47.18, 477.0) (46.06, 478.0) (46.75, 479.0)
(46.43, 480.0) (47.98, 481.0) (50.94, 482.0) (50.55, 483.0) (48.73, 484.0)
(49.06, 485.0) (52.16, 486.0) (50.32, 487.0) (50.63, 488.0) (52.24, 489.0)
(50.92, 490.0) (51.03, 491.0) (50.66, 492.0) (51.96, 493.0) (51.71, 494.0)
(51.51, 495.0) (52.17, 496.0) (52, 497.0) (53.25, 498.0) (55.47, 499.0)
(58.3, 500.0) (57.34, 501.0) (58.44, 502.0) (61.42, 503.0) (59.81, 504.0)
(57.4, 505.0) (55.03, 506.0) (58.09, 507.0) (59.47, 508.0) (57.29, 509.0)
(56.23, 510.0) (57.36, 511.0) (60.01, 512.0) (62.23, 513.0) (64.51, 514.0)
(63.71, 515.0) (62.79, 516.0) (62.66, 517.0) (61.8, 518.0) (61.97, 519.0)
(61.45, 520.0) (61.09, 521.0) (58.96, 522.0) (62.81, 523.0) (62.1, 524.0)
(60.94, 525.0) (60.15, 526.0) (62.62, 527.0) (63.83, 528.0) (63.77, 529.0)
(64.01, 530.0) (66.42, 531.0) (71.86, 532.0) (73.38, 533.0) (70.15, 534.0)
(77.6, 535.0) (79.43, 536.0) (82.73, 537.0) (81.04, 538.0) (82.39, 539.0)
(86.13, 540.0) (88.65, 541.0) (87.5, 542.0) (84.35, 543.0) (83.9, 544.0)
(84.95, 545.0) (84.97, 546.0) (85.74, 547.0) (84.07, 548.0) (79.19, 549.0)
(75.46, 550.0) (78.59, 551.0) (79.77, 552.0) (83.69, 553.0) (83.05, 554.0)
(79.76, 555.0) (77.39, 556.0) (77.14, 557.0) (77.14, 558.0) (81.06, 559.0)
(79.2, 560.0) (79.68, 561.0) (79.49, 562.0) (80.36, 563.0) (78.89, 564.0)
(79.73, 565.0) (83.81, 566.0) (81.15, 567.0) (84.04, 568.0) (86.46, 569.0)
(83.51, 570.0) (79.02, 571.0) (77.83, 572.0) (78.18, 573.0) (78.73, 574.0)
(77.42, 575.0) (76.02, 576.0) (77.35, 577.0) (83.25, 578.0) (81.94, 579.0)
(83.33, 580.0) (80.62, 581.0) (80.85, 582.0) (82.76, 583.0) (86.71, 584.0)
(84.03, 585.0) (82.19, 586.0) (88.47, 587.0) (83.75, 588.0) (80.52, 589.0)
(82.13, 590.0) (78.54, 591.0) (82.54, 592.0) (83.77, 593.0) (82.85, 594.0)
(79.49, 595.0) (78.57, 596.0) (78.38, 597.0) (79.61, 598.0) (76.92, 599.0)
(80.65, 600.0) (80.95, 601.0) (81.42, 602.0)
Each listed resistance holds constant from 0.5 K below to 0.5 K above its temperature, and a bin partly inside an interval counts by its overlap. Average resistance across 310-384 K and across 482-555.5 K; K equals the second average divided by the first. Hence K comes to 1.78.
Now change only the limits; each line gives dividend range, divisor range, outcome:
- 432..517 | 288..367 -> 1.41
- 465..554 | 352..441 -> 1.48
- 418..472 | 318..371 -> 1.45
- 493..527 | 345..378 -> 1.84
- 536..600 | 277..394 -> 2.02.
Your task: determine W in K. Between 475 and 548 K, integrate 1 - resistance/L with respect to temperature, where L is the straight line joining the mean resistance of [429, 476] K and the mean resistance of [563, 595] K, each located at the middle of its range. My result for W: 4.28 K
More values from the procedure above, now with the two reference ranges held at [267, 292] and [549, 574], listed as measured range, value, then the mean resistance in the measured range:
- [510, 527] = 3.13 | 61.4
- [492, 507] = 3.65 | 55.3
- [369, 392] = 5.02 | 46.7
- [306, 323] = 3.52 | 41.4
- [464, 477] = 3.90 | 48.9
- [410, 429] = 6.80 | 41.1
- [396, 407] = 2.38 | 48.6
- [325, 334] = 2.28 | 40.3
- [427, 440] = 4.42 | 43.4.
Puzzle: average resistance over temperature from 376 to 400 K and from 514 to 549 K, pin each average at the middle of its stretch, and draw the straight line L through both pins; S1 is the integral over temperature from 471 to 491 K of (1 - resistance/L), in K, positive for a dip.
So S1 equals 4.7 K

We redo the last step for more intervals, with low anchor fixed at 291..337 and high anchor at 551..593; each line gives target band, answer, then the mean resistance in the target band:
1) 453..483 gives 6.9 K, 50.1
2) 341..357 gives 5.4 K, 31.4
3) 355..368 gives 6.2 K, 25.7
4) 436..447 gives 1.5 K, 52.8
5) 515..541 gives 2.1 K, 68.4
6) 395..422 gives 4.9 K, 46.1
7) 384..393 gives 0.4 K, 51.2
